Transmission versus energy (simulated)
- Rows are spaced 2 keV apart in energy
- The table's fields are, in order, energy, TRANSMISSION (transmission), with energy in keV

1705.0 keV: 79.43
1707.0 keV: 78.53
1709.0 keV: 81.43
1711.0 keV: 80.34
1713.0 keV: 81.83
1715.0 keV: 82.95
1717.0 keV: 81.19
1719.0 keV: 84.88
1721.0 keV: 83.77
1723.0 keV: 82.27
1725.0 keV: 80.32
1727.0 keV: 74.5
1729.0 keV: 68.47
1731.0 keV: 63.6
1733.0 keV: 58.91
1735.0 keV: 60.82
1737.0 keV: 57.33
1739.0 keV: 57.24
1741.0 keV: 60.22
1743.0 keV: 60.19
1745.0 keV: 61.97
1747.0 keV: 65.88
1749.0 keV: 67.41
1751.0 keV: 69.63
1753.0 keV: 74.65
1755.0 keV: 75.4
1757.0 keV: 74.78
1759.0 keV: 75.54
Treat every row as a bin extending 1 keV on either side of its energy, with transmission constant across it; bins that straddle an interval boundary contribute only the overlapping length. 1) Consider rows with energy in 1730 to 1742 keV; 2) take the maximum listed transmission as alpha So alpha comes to 63.6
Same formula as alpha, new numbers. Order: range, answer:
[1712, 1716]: 82.95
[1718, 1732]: 84.88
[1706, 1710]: 81.43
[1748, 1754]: 74.65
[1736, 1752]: 69.63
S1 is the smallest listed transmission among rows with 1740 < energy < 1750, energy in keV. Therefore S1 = 60.19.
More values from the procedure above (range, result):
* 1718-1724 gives 82.27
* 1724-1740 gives 57.24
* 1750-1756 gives 69.63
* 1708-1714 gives 80.34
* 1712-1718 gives 81.19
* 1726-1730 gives 68.47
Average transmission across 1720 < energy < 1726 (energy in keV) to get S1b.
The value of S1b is 82.1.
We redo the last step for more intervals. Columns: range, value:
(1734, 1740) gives 58.5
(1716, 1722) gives 83.3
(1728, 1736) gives 62.9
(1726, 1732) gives 68.9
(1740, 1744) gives 60.2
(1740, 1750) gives 63.1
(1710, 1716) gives 81.7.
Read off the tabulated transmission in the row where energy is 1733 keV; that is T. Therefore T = 58.91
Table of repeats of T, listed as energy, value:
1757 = 74.78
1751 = 69.63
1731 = 63.6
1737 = 57.33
